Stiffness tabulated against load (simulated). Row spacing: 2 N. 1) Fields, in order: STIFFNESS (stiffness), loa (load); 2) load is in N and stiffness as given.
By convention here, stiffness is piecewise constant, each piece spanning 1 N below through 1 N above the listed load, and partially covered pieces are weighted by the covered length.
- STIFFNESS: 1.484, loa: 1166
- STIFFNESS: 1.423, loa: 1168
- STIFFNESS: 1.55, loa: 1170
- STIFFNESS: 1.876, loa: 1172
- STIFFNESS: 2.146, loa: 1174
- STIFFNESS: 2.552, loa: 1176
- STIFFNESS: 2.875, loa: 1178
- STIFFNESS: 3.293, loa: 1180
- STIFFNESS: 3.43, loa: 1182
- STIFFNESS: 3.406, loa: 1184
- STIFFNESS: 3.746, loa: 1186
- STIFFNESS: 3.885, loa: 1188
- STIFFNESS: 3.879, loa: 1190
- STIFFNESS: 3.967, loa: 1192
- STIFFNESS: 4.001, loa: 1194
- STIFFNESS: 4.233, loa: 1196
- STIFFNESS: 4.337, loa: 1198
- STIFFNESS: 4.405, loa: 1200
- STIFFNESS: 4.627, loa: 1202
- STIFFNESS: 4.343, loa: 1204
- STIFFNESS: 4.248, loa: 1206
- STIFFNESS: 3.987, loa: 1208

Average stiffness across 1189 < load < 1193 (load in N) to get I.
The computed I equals 3.92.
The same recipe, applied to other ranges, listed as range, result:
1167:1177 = 1.91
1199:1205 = 4.46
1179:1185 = 3.38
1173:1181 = 2.72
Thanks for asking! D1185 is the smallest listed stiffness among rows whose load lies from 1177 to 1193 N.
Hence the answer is 2.875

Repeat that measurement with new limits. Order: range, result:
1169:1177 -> 1.55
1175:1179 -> 2.552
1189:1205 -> 3.879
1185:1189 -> 3.746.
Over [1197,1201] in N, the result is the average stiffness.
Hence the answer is 4.37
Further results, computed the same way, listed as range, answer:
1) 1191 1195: 3.98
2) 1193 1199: 4.19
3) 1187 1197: 3.99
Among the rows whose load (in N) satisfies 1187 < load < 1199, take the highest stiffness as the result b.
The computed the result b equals 4.337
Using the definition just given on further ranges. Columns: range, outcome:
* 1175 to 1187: 3.746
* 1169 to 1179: 2.875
